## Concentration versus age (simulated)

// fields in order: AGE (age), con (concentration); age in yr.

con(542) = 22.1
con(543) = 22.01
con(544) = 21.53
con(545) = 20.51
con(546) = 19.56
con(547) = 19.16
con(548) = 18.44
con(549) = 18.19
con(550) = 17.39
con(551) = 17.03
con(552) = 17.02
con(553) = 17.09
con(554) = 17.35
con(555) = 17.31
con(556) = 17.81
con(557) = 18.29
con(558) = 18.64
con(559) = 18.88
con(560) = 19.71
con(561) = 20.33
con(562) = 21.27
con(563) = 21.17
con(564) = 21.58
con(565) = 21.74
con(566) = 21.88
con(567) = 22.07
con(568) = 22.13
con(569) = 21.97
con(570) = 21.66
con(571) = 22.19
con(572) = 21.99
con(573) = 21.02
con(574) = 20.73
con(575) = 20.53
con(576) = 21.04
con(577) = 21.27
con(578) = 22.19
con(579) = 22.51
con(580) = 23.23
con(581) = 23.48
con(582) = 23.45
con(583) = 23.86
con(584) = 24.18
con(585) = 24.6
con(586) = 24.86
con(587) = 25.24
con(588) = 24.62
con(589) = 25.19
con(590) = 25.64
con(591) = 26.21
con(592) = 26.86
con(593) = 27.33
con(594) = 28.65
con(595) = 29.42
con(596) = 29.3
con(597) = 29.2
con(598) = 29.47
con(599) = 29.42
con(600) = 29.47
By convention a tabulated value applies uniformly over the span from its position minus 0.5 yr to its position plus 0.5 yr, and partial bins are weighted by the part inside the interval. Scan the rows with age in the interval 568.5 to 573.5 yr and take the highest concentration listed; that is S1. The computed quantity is 22.19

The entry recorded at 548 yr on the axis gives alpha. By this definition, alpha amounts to 18.44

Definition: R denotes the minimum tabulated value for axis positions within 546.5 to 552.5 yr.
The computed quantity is 17.02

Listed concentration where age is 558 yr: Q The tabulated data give 18.64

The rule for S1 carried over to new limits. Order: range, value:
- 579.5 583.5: 23.86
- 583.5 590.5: 25.64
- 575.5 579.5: 22.51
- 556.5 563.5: 21.27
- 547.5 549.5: 18.44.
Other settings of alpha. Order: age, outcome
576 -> 21.04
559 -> 18.88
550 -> 17.39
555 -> 17.31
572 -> 21.99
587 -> 25.24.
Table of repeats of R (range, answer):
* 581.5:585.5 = 23.45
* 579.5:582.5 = 23.23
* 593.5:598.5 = 28.65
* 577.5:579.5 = 22.19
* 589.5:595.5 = 25.64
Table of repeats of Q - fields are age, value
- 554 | 17.35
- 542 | 22.1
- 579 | 22.51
